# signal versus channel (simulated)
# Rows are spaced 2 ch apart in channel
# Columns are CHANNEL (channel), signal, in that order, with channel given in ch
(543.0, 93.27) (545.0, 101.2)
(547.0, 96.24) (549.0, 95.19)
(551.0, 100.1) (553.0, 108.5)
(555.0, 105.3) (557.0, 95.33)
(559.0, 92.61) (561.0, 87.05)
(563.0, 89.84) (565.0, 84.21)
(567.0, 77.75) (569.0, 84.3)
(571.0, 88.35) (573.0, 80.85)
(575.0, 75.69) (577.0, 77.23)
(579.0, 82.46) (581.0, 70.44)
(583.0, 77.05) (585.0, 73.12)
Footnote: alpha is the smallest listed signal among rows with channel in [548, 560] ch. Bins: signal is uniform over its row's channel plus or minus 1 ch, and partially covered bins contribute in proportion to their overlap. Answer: 92.61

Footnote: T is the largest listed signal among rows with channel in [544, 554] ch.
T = 108.5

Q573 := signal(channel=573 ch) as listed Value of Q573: 80.85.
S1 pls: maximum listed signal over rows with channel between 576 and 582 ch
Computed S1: 82.46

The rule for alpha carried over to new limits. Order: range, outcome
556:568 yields 77.75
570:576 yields 75.69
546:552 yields 95.19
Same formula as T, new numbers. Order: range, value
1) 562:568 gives 89.84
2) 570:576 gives 88.35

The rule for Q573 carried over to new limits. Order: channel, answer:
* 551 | 100.1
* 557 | 95.33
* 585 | 73.12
